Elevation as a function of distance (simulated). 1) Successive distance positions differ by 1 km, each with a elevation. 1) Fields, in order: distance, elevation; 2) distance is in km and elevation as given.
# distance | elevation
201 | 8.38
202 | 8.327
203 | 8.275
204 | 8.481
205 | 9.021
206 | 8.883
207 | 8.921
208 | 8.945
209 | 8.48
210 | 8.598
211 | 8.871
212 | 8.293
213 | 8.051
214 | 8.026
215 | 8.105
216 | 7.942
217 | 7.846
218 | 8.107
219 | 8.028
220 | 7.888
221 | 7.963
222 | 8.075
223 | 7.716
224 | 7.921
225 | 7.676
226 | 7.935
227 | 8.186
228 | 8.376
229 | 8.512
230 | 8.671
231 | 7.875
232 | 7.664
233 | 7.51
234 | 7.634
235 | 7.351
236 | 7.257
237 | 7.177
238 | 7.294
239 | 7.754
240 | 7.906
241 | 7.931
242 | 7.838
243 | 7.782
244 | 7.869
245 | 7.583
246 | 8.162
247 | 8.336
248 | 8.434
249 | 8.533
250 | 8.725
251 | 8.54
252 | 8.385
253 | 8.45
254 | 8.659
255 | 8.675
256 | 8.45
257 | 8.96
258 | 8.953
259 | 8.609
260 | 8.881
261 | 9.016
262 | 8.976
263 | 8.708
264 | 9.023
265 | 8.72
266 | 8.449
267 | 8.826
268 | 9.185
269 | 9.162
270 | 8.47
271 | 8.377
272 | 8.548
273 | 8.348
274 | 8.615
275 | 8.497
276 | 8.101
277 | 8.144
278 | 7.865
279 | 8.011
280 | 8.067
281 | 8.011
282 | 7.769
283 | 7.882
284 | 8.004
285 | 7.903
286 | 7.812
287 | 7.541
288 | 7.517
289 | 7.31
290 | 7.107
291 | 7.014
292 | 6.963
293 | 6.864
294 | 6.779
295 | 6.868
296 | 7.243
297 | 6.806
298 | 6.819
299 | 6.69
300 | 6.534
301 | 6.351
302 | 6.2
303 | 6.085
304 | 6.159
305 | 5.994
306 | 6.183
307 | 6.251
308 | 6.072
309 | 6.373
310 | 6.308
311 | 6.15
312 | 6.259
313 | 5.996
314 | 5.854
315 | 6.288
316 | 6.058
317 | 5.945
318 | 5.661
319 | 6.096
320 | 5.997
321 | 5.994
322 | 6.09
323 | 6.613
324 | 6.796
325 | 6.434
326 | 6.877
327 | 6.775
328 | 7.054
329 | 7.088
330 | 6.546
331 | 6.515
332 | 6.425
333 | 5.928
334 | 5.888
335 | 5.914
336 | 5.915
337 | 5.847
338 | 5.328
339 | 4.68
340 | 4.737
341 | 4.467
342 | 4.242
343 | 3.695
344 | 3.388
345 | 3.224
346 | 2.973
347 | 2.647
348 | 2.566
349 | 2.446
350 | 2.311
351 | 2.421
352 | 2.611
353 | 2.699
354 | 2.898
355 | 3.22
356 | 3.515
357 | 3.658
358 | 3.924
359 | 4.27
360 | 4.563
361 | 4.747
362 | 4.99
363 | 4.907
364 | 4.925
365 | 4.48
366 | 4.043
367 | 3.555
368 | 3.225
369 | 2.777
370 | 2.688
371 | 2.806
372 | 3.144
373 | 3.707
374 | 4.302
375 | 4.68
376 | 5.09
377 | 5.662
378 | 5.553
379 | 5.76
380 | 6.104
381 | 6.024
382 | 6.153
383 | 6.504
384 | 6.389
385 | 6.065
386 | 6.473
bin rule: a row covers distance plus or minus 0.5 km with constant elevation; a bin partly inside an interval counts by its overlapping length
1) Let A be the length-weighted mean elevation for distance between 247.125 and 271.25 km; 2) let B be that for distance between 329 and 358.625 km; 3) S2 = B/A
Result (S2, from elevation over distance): 0.48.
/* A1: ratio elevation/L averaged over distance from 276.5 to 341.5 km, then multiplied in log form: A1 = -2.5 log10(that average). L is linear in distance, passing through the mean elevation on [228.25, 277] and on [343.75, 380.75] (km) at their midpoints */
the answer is -0.104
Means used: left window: 8.32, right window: 3.81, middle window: 6.58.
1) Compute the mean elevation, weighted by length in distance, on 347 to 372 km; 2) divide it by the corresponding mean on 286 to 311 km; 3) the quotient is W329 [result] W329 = 0.52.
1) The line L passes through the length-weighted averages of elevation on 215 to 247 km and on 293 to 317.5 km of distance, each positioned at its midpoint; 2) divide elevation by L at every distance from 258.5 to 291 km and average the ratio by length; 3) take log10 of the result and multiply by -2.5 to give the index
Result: -0.18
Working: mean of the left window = 7.86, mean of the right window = 6.35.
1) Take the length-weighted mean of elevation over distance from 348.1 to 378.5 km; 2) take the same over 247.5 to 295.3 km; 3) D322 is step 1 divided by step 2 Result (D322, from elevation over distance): 0.5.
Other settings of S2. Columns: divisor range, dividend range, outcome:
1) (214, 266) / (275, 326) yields 0.83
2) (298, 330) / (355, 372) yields 0.62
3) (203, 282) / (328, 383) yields 0.53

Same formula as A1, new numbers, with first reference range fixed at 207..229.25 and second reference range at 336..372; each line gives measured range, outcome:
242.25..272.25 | -0.24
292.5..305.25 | -0.19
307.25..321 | -0.21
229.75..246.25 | -0.03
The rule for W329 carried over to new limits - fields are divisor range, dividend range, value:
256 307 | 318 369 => 0.61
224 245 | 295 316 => 0.81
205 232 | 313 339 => 0.75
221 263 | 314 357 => 0.61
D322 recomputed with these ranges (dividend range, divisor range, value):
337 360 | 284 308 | 0.52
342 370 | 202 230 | 0.42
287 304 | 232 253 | 0.86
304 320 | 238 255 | 0.75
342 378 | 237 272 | 0.43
